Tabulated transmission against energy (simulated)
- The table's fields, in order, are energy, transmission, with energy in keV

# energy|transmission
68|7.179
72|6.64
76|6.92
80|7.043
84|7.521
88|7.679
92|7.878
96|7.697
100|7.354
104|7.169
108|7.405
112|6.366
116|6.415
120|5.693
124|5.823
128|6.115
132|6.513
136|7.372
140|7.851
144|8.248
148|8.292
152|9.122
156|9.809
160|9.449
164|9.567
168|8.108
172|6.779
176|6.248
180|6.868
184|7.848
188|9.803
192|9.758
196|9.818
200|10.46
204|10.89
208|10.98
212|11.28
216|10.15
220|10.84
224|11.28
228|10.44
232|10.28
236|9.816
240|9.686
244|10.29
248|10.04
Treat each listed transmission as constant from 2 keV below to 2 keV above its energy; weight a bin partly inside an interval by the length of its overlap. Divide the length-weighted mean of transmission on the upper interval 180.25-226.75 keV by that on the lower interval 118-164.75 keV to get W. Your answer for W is 1.3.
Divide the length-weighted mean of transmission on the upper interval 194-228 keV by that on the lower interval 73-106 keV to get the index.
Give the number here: 1.4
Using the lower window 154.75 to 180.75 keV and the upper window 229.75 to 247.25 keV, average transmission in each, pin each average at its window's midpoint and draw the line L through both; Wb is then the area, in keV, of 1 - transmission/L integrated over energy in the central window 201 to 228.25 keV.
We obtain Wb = -4.3 keV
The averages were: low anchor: 8.13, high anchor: 10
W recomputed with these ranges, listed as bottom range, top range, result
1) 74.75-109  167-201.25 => 1.13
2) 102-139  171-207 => 1.34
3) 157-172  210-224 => 1.23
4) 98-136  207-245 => 1.59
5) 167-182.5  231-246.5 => 1.44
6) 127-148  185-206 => 1.36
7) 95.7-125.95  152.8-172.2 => 1.34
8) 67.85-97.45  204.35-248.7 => 1.43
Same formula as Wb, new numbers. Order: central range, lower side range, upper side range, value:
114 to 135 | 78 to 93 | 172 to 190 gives 3.8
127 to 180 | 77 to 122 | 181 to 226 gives 4.6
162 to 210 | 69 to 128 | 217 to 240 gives 2.1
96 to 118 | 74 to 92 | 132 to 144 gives 1.2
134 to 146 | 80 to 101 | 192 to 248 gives 1.2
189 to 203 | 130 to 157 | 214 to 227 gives -0.2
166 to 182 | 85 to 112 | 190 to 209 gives 4.3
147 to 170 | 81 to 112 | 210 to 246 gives -0.6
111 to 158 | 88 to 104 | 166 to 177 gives 0.1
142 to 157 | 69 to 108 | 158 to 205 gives -1.0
